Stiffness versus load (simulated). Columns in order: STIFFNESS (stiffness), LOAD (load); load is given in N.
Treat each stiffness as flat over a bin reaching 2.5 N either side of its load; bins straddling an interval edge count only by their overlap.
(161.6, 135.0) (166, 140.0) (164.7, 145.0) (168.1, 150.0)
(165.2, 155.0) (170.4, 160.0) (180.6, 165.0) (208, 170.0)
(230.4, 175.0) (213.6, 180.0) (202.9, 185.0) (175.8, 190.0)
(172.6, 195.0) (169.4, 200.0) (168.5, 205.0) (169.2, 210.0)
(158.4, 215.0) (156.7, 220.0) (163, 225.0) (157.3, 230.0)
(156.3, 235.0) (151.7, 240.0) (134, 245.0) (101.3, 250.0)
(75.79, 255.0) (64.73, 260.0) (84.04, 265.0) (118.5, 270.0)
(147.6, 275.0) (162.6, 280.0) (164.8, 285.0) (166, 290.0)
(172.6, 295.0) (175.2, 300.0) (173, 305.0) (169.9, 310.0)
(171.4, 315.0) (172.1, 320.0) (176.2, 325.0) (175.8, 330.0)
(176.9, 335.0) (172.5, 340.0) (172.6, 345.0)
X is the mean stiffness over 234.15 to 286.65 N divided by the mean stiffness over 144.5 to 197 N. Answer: 0.7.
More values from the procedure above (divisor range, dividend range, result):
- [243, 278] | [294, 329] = 1.66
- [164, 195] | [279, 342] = 0.86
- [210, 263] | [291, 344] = 1.30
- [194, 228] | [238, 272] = 0.63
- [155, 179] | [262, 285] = 0.67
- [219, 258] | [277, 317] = 1.25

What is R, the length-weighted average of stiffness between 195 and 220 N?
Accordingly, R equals 166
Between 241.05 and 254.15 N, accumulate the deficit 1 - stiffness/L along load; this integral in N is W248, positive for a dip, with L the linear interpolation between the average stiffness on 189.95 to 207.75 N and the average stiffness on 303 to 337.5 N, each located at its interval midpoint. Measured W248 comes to 4.3 N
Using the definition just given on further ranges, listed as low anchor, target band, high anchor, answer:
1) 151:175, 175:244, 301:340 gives 3.89 N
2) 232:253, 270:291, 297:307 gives 0.69 N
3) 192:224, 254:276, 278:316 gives 9.41 N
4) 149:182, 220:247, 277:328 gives 4.15 N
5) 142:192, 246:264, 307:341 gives 9.46 N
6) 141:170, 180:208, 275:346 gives -1.38 N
